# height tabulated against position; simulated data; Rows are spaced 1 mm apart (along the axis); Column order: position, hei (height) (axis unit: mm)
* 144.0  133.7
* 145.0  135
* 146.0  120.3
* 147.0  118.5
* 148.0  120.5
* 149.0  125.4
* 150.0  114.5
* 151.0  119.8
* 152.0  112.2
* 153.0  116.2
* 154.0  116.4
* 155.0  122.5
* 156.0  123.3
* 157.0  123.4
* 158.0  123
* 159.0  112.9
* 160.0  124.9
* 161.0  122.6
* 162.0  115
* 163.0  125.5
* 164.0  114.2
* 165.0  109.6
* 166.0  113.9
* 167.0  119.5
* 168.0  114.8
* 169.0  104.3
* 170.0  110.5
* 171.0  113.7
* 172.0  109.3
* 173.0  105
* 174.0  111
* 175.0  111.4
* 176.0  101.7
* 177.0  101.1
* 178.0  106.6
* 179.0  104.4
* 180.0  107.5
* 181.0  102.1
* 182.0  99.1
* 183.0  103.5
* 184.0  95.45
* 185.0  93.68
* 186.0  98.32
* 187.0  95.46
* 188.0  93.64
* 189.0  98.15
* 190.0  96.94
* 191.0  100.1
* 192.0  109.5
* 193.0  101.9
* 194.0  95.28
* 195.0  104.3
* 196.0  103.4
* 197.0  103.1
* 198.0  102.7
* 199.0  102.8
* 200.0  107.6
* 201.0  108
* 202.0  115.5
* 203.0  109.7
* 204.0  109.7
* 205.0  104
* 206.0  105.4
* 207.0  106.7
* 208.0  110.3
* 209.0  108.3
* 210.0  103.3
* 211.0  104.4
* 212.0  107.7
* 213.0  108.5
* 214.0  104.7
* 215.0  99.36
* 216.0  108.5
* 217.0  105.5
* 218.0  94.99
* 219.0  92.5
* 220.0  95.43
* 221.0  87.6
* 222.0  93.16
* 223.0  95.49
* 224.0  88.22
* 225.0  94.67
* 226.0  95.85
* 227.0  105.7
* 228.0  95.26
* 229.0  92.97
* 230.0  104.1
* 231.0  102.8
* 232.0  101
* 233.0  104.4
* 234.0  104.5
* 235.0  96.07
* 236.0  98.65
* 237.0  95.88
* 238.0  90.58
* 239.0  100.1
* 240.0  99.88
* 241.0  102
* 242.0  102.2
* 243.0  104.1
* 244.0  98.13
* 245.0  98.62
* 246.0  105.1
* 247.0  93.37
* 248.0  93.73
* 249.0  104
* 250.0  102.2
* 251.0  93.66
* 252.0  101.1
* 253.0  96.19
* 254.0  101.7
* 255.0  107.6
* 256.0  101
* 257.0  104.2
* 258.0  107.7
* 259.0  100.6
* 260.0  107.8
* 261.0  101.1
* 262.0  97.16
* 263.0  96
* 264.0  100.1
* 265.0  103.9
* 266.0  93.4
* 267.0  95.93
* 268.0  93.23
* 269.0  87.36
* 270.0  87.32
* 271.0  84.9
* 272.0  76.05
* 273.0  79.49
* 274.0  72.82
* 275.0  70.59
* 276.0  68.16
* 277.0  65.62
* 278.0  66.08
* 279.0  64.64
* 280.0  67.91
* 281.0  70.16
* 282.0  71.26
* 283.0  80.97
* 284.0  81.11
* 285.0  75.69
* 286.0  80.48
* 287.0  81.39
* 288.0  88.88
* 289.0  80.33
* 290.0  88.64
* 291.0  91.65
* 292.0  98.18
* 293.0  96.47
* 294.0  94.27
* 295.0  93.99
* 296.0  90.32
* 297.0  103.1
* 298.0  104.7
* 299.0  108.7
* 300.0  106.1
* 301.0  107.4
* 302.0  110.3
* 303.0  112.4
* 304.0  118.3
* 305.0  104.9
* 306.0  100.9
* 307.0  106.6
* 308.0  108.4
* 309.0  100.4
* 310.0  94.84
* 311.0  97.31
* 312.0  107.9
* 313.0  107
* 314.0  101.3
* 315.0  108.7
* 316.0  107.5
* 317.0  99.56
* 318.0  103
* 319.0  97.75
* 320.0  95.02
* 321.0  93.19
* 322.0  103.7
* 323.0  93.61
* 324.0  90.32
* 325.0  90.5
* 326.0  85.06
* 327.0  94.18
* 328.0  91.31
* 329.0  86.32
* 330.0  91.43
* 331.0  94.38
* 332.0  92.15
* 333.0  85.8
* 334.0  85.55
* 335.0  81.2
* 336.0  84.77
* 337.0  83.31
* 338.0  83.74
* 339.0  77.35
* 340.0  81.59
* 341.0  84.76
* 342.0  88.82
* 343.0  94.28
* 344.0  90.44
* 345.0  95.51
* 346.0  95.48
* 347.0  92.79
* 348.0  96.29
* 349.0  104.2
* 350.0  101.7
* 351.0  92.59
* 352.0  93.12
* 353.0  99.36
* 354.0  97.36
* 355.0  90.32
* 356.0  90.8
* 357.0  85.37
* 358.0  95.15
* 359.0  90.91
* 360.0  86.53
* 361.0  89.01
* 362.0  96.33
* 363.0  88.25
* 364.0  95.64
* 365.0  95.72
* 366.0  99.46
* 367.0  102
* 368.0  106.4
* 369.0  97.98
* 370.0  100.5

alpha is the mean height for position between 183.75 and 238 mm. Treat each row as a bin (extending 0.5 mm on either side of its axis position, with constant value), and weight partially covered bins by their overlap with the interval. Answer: 101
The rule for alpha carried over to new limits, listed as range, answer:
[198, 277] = 98.4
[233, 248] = 99.2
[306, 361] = 93.9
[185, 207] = 103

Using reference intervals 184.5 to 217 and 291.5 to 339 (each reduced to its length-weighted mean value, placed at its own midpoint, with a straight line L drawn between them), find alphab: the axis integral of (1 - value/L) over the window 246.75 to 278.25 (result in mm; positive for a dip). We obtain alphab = 2.5 mm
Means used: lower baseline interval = 104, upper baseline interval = 97.6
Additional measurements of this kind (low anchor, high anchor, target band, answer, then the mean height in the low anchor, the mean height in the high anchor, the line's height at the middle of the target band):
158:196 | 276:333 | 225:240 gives 0.3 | 107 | 93.4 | 101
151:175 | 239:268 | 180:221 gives 2.5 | 116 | 100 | 109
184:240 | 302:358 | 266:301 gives 4.6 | 101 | 95.3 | 97.5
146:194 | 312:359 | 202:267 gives 1.8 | 110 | 93.1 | 104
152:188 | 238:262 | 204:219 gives 0.1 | 110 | 101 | 105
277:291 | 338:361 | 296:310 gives -4.3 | 76.9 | 91.8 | 81.2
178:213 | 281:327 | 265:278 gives 2.3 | 103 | 96.6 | 98.7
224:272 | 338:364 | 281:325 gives -1.0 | 98.5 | 91.8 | 95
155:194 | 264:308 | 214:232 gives 0.5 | 108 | 89.3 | 100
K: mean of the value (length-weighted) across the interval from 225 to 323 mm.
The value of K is 95.4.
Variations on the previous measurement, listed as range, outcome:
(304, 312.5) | 104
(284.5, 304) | 96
